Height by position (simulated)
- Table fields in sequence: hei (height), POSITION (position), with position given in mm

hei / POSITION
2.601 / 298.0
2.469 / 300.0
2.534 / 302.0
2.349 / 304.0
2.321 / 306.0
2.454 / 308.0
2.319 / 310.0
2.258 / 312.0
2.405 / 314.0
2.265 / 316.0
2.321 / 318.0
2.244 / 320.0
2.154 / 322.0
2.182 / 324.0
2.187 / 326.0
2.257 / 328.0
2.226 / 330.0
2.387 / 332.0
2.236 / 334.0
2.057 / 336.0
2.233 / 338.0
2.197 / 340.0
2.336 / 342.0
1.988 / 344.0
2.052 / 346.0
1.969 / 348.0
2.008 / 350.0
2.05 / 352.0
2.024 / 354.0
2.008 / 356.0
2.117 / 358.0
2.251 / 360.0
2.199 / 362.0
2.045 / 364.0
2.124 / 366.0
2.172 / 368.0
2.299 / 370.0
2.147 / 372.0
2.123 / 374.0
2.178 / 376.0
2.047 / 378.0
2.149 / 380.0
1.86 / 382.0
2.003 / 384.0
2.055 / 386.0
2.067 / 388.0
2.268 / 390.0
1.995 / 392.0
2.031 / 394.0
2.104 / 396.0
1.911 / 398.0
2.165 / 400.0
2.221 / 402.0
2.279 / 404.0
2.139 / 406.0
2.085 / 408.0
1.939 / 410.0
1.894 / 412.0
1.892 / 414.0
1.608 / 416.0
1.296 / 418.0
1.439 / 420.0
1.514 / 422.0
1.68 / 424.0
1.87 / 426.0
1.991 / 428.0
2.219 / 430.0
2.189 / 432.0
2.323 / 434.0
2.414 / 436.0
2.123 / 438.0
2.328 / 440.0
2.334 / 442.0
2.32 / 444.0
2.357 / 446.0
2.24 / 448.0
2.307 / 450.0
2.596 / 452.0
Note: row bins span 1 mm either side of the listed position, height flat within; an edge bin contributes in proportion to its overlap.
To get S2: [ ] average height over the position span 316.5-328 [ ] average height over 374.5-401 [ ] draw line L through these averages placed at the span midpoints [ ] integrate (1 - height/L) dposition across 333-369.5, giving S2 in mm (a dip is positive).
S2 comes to 0.60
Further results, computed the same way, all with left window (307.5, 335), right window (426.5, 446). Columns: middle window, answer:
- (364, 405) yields 2.7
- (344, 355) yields 1.2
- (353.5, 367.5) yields 0.9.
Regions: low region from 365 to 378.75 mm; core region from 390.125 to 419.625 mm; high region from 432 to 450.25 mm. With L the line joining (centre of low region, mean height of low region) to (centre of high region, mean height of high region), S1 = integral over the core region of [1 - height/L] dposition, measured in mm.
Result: 3.4 mm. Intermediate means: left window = 2.16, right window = 2.3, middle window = 1.97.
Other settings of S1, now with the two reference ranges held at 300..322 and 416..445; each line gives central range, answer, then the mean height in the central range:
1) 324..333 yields 0.14 mm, 2.26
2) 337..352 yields 0.92 mm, 2.11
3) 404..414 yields 0.12 mm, 2.03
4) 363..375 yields 0.11 mm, 2.15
